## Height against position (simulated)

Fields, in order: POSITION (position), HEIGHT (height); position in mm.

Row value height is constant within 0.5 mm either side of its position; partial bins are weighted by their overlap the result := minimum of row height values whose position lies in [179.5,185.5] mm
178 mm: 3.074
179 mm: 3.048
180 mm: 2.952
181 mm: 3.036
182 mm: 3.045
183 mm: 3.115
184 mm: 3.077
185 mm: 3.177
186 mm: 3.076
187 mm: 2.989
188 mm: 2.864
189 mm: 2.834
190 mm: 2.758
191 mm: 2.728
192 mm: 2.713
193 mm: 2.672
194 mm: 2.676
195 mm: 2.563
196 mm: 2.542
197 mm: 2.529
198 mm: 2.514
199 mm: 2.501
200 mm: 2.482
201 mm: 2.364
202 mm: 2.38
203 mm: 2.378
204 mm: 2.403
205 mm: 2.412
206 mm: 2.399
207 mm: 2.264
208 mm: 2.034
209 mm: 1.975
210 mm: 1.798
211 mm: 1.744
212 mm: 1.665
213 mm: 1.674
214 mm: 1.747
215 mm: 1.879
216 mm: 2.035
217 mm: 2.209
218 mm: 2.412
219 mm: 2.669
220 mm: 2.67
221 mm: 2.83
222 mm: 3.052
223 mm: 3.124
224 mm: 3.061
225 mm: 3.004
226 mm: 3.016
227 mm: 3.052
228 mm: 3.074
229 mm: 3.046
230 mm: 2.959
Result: 2.952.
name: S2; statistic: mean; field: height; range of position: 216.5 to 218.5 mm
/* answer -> 2.31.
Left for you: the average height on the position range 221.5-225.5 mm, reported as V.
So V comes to 3.06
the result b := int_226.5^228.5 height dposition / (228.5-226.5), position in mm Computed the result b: 3.06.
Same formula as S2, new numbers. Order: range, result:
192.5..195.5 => 2.64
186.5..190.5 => 2.86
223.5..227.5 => 3.03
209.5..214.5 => 1.73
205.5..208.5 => 2.23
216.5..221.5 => 2.56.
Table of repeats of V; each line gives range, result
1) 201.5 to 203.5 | 2.38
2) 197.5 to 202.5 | 2.45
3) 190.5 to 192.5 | 2.72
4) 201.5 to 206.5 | 2.39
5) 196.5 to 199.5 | 2.51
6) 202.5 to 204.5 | 2.39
